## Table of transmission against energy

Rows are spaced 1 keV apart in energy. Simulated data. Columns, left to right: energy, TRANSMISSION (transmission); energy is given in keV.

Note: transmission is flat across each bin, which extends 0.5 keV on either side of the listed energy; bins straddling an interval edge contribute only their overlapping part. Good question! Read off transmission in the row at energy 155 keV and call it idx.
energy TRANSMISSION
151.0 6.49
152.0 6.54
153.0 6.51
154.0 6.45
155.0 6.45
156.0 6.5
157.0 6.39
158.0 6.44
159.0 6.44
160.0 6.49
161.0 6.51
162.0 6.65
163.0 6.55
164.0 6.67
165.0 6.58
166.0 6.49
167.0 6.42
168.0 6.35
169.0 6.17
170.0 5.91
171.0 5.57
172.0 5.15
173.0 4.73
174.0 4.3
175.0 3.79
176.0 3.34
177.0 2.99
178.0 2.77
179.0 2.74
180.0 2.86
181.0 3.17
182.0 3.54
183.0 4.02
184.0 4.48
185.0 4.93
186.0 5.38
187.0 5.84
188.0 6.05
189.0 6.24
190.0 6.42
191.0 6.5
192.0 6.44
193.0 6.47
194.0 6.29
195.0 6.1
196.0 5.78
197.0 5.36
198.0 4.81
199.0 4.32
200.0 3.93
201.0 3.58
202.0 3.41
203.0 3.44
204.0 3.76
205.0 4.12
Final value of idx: 6.45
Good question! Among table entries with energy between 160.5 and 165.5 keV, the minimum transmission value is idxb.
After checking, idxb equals 6.51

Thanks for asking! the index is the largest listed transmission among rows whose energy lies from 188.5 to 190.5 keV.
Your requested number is 6.42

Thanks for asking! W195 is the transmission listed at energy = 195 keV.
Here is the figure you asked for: 6.1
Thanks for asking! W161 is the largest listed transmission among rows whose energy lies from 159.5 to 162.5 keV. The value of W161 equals 6.65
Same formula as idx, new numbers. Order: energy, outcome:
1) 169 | 6.17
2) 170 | 5.91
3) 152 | 6.54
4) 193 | 6.47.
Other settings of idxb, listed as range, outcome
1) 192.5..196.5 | 5.78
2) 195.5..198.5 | 4.81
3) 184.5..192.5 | 4.93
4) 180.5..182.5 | 3.17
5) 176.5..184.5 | 2.74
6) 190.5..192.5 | 6.44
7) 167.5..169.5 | 6.17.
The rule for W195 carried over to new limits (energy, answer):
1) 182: 3.54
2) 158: 6.44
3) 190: 6.42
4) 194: 6.29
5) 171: 5.57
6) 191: 6.5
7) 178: 2.77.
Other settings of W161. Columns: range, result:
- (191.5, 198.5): 6.47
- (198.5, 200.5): 4.32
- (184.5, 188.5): 6.05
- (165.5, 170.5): 6.49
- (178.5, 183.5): 4.02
